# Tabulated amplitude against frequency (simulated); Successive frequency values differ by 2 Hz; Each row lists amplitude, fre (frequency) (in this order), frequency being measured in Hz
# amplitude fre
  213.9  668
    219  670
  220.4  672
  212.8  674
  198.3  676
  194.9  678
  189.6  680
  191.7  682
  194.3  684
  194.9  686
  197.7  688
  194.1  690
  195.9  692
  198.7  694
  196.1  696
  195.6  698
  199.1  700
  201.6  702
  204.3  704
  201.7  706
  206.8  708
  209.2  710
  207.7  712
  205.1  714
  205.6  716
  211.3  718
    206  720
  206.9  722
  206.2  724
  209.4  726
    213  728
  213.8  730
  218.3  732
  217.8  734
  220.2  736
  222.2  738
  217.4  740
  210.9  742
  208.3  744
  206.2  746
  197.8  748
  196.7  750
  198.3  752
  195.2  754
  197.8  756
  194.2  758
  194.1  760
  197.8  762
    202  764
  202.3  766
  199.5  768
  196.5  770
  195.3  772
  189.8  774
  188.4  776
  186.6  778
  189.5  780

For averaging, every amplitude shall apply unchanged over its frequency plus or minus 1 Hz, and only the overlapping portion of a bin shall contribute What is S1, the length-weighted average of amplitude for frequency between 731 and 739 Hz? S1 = 220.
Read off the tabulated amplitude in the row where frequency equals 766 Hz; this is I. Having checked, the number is 202.3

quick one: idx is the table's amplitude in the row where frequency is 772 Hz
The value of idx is 195.3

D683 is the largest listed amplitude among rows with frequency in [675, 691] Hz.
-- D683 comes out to 198.3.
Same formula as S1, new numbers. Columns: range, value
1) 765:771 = 199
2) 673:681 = 199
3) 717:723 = 208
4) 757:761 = 194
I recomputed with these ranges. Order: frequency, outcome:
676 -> 198.3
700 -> 199.1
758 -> 194.2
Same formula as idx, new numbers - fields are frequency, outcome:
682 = 191.7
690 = 194.1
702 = 201.6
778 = 186.6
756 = 197.8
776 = 188.4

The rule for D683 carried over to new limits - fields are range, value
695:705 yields 204.3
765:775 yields 202.3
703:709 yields 206.8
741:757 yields 210.9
